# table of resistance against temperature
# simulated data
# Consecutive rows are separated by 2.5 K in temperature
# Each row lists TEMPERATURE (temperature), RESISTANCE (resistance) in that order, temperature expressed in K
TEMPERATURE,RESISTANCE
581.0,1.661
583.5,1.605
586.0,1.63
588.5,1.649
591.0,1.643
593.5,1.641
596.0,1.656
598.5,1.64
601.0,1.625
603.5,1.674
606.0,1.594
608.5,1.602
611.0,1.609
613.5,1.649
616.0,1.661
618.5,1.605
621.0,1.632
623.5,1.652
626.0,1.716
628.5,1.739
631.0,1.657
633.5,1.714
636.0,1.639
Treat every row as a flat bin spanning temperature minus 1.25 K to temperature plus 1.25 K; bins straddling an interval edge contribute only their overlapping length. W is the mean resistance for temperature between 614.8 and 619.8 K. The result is 1.63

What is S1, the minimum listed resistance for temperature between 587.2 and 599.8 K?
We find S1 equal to 1.64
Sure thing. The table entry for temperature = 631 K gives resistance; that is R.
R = 1.657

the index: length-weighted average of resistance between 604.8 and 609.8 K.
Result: 1.6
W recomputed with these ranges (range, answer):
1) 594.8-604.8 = 1.65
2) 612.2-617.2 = 1.65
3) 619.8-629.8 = 1.68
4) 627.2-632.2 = 1.7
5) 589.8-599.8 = 1.64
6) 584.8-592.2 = 1.64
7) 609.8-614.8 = 1.63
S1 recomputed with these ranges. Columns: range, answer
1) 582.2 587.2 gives 1.605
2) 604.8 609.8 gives 1.594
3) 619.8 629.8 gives 1.632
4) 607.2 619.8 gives 1.602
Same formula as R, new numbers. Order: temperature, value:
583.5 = 1.605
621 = 1.632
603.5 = 1.674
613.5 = 1.649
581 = 1.661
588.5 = 1.649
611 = 1.609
